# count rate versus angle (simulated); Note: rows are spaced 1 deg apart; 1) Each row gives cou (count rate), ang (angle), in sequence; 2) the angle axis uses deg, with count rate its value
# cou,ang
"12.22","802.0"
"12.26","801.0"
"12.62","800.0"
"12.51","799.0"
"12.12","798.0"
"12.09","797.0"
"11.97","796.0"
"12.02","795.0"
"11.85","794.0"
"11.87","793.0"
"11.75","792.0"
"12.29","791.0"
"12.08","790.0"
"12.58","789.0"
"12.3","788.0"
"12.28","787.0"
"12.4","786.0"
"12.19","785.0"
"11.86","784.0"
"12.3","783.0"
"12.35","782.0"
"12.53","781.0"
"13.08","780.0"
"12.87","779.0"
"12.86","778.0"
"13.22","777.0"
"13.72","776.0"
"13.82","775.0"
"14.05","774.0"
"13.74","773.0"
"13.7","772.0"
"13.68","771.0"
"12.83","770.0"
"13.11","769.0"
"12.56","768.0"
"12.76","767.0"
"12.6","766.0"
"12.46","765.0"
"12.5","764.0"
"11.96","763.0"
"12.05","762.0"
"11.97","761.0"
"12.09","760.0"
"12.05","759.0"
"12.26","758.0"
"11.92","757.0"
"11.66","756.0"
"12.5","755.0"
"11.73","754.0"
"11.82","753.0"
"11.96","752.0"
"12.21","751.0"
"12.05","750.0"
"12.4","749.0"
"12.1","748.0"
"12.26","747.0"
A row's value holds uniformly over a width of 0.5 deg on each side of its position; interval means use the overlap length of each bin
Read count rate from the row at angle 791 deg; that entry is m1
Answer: 12.29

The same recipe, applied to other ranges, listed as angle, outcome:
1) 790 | 12.08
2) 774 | 14.05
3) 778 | 12.86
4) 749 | 12.4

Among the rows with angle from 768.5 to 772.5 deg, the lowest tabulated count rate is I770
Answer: 12.83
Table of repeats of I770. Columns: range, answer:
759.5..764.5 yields 11.96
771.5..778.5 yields 12.86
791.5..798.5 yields 11.75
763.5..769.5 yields 12.46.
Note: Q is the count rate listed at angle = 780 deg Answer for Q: 13.08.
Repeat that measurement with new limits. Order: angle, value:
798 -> 12.12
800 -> 12.62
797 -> 12.09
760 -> 12.09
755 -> 12.5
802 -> 12.22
